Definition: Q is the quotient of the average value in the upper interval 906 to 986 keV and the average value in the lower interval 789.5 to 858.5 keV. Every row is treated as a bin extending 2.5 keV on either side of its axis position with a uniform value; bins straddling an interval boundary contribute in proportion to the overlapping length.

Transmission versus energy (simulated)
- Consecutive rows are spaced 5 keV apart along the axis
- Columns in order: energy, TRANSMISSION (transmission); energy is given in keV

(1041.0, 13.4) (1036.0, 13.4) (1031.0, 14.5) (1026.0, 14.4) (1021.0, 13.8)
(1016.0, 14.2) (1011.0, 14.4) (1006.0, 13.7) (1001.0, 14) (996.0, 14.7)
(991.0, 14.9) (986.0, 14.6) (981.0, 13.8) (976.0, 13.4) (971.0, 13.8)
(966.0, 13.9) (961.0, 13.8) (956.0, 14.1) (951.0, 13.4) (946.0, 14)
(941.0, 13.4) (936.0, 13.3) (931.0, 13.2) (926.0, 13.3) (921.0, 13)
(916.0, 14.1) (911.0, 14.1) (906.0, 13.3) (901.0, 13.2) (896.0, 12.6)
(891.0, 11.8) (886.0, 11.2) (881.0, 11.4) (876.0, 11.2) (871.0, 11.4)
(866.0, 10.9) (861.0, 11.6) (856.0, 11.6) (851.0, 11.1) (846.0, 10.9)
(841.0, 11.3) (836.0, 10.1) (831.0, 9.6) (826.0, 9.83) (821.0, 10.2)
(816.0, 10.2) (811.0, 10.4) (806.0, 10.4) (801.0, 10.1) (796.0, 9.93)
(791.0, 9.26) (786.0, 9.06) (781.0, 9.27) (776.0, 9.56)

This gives 1.3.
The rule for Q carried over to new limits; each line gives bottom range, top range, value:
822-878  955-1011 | 1.30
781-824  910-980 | 1.38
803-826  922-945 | 1.30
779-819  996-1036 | 1.44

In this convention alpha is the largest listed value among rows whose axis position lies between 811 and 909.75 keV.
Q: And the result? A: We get 13.3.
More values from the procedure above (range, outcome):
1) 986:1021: 14.9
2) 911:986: 14.6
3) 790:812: 10.4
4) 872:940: 14.1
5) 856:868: 11.6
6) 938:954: 14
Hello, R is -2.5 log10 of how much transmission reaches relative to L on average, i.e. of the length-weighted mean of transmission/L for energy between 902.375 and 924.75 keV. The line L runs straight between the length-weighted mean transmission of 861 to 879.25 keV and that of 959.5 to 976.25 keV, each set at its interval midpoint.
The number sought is -0.10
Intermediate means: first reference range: 11.2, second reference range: 13.8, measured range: 13.6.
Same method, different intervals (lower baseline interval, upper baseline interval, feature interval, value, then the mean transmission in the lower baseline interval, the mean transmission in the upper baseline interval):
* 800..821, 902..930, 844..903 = 0.059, 10.3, 13.5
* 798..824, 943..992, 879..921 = -0.033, 10.2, 13.9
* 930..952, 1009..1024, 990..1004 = -0.038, 13.5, 14.1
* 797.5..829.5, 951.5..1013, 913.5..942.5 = -0.048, 10.2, 14.1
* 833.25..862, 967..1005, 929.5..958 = -0.030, 11.1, 14.1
